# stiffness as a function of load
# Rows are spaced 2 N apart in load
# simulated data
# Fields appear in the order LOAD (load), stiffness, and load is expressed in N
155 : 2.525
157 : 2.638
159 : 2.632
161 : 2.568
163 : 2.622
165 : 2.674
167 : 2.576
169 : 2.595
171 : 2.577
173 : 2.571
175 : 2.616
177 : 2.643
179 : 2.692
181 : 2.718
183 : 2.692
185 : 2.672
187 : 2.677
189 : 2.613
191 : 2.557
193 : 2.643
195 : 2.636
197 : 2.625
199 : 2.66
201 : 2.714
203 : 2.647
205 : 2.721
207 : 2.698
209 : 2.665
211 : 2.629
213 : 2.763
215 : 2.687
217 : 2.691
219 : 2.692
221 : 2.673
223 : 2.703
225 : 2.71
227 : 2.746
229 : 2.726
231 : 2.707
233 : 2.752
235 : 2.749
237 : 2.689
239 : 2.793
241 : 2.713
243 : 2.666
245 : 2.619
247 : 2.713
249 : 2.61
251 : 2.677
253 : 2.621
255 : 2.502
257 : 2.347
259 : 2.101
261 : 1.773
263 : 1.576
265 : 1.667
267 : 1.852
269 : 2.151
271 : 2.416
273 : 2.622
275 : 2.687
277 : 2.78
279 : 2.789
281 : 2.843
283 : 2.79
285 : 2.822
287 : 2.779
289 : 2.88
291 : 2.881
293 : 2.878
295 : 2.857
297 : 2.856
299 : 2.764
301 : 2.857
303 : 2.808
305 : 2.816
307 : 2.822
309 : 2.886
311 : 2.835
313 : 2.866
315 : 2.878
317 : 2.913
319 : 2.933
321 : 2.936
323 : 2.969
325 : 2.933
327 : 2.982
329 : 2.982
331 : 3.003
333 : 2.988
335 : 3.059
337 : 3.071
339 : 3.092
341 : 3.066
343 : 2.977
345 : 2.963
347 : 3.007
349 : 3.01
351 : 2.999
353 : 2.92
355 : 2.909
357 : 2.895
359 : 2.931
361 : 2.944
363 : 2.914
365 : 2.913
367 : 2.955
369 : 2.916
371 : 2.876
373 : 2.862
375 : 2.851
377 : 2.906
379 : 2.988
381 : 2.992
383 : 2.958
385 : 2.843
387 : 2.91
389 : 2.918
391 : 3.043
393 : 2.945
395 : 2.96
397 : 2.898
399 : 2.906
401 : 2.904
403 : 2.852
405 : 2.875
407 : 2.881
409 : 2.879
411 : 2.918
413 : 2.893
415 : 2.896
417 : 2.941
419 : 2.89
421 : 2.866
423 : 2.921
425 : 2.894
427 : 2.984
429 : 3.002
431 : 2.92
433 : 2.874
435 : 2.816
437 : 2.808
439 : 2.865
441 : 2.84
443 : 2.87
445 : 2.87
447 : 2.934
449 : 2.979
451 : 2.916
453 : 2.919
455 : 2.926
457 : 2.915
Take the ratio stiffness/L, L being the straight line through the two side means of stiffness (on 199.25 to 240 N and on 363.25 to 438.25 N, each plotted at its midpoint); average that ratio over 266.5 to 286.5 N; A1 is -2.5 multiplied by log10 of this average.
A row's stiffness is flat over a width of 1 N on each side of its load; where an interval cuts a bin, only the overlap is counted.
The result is 0.07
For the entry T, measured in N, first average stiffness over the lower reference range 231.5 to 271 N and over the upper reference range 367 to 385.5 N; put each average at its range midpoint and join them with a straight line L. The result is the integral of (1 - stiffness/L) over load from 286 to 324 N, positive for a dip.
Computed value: -3.5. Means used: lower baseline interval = 2.4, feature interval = 2.86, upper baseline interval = 2.91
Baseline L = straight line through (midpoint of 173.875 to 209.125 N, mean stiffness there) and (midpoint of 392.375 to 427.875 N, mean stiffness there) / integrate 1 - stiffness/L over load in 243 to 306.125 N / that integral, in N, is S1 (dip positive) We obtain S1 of 4.4 N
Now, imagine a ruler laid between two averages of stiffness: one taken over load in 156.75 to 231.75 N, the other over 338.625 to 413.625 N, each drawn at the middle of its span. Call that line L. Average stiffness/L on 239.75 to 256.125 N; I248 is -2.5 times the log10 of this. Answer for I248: 0.04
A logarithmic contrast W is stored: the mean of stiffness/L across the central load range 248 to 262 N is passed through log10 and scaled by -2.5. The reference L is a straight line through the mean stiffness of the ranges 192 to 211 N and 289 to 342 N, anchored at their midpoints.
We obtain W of 0.17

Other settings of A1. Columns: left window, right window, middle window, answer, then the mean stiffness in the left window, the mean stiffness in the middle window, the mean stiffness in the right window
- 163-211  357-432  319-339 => -0.06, 2.65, 2.99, 2.92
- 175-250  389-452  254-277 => 0.25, 2.68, 2.18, 2.9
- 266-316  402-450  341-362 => -0.06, 2.74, 2.96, 2.89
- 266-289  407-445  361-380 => -0.05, 2.61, 2.91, 2.89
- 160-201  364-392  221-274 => 0.11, 2.63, 2.47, 2.92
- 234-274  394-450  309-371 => -0.12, 2.39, 2.96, 2.9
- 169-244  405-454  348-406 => -0.03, 2.68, 2.92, 2.9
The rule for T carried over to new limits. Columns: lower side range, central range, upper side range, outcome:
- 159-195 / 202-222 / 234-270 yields -1.4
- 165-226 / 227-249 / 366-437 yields 0.0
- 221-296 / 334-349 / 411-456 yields -1.7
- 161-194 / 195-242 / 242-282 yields -3.4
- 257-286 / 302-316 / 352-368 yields -1.4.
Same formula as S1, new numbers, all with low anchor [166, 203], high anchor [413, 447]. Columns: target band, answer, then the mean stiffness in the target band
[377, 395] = -0.6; 2.95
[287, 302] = -0.5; 2.85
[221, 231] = -0.1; 2.71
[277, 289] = -0.3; 2.81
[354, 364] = -0.4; 2.92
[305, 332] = -1.3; 2.91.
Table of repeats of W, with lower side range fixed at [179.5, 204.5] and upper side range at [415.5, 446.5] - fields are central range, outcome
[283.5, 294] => -0.04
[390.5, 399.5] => -0.03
